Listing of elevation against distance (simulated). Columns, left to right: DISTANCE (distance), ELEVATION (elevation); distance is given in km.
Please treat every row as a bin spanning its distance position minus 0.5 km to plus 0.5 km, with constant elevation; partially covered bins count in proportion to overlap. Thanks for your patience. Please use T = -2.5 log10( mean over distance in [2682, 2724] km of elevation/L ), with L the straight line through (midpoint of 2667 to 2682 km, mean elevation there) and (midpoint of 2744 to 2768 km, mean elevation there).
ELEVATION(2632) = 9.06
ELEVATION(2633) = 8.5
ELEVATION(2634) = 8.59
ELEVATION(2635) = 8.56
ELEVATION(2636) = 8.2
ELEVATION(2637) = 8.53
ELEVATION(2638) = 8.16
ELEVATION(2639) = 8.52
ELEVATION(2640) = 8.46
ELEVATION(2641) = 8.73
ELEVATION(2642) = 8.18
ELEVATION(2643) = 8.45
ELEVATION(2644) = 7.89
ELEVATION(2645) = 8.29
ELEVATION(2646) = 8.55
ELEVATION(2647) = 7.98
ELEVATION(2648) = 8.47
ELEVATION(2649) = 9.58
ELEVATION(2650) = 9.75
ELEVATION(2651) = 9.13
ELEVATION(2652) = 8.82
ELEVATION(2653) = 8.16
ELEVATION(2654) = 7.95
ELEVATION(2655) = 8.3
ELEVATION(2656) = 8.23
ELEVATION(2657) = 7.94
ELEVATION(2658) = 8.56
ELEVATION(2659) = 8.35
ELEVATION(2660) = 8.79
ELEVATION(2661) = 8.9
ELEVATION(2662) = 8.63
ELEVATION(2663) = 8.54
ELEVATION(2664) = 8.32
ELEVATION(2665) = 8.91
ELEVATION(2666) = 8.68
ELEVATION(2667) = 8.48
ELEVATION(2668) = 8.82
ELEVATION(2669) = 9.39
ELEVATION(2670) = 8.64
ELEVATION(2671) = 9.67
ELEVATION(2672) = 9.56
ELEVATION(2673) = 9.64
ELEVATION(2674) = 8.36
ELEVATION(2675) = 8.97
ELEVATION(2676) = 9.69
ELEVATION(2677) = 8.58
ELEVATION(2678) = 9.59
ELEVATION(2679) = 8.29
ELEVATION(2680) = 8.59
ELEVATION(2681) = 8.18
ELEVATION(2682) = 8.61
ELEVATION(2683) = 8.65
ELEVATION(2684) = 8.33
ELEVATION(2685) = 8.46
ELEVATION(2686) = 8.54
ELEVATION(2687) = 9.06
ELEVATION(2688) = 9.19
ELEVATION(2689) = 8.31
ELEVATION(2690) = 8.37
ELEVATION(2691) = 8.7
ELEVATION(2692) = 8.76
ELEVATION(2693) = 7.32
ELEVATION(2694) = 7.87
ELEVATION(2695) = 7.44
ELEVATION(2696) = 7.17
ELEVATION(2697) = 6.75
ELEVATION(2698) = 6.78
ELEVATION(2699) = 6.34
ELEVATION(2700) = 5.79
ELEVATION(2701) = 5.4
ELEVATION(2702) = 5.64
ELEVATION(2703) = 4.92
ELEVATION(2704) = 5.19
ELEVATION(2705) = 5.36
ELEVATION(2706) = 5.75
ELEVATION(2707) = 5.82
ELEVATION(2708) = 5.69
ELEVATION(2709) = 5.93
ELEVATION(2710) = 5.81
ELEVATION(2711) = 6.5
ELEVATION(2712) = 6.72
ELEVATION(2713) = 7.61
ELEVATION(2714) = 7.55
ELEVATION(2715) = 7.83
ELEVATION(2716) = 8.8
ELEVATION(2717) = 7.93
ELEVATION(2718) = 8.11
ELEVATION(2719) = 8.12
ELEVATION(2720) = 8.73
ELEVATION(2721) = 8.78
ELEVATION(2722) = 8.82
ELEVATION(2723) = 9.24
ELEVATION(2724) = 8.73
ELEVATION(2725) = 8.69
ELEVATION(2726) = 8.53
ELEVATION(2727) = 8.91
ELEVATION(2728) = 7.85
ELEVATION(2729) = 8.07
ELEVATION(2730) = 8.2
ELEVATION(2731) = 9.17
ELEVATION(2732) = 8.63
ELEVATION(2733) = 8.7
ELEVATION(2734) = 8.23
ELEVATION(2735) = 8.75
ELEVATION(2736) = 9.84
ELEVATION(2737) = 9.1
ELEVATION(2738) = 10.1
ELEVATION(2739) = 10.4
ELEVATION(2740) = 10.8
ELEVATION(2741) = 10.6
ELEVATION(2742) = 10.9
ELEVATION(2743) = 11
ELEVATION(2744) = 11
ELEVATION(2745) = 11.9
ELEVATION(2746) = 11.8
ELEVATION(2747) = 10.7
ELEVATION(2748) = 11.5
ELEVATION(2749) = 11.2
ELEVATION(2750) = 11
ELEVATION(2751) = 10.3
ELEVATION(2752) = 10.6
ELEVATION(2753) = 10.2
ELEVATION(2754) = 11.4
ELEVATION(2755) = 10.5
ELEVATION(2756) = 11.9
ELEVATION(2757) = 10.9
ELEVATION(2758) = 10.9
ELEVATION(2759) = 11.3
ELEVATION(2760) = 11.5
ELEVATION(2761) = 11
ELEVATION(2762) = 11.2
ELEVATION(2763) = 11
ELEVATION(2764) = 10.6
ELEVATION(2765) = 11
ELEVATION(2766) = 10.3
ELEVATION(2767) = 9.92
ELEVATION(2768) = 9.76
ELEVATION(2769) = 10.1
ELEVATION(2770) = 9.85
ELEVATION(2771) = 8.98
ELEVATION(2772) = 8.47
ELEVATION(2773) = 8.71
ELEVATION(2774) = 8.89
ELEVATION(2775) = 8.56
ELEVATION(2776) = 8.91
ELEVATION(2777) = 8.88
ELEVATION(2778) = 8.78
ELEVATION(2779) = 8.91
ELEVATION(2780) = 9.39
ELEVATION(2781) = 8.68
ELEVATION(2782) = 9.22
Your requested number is 0.29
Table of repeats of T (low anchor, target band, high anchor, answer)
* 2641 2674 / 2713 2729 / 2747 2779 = 0.15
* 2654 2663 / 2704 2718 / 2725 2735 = 0.25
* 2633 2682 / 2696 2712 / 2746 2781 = 0.50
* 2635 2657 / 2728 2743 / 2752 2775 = 0.06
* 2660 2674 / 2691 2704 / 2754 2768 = 0.38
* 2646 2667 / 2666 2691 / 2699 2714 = -0.19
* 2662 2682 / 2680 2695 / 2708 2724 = 0.01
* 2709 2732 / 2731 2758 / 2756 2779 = -0.15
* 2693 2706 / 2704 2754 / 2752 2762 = -0.01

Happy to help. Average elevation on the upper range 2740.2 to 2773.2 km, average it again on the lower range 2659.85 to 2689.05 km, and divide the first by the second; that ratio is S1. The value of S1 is 1.21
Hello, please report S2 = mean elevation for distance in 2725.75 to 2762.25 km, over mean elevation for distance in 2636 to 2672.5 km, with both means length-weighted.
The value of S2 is 1.2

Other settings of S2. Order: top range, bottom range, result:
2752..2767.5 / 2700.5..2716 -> 1.76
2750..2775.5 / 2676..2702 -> 1.30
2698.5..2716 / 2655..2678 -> 0.70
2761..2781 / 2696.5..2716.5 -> 1.52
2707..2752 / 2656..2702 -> 1.08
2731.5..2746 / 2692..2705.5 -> 1.57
